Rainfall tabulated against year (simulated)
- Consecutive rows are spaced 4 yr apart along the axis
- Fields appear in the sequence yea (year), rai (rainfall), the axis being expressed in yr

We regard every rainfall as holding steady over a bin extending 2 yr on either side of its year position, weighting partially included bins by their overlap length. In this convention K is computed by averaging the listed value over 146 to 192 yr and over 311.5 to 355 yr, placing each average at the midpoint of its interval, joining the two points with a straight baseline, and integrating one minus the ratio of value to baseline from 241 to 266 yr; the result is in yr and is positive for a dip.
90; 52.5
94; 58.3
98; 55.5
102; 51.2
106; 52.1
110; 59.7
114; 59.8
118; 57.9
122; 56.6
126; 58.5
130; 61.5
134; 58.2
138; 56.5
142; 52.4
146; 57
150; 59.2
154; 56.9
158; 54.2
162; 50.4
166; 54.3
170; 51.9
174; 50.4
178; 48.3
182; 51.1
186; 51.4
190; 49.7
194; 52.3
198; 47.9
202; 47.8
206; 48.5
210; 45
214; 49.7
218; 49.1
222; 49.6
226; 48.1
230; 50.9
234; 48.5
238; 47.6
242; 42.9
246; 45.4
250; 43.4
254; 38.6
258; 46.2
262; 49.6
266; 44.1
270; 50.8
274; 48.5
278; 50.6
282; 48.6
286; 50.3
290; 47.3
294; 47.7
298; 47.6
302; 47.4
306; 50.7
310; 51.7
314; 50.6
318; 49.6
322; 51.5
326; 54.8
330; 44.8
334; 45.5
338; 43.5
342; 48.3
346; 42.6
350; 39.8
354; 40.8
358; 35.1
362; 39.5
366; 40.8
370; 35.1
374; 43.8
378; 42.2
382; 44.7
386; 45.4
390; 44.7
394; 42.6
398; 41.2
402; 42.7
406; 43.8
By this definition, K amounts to 2.6 yr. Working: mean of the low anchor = 52.7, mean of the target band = 44.4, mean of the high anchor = 46.7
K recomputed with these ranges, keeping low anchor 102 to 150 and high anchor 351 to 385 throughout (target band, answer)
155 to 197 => 1.73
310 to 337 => -3.68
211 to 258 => 2.84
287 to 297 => -0.47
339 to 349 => -0.63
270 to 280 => -0.63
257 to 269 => 0.16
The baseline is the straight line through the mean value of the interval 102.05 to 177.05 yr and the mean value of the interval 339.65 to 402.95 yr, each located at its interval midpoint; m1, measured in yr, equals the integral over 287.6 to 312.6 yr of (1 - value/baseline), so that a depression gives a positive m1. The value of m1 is -1.5 yr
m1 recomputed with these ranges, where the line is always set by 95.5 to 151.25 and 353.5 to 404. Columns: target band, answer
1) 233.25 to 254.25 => 2.1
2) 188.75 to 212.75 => 1.7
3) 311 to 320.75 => -1.1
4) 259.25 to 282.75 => -0.3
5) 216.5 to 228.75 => 0.4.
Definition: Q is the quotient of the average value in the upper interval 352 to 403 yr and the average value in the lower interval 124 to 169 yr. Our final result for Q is 0.7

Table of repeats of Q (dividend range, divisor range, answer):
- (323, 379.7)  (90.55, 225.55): 0.80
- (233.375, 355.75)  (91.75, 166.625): 0.84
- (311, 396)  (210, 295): 0.93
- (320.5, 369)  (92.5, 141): 0.77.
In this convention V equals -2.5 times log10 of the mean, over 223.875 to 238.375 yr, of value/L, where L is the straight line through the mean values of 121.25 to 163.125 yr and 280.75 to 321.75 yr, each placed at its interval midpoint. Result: 0.08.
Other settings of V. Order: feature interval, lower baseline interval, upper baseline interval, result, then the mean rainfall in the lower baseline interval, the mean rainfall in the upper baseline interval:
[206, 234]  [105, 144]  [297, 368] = 0.073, 57.5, 45.8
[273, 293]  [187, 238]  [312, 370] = -0.058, 48.9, 44.5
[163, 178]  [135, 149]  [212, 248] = 0.035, 55.8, 48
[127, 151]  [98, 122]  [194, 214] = -0.074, 56.1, 48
